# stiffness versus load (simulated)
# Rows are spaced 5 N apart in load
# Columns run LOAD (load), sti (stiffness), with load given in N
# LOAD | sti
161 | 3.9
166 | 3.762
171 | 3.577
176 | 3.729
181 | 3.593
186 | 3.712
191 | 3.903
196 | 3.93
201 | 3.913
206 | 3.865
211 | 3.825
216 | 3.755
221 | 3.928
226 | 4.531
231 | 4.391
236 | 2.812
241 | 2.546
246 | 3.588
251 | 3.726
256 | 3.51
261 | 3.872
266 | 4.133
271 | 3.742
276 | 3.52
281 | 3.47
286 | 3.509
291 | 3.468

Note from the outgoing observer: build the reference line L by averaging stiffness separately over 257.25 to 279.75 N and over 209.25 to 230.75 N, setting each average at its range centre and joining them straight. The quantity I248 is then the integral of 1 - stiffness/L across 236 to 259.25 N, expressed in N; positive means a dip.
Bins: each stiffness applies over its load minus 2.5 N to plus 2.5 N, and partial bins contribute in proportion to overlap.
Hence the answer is 3.5 N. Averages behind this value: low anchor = 4.06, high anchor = 3.78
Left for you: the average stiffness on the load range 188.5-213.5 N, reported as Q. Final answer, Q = 3.89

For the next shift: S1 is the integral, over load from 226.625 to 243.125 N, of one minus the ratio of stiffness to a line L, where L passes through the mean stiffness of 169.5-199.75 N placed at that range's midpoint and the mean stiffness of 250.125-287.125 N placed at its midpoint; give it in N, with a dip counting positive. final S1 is 1.4 N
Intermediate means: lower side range 3.75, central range 3.41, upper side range 3.69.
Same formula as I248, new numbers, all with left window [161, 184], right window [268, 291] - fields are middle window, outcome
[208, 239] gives -1.9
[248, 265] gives -0.7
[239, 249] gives 1.3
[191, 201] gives -0.7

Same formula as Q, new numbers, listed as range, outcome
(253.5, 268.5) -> 3.84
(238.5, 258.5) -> 3.34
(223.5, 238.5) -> 3.91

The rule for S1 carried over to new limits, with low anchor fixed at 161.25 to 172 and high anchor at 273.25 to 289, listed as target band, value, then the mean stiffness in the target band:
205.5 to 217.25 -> -0.6 N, 3.81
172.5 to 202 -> -0.8 N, 3.78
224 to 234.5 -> -2.0 N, 4.3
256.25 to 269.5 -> -1.3 N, 3.9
